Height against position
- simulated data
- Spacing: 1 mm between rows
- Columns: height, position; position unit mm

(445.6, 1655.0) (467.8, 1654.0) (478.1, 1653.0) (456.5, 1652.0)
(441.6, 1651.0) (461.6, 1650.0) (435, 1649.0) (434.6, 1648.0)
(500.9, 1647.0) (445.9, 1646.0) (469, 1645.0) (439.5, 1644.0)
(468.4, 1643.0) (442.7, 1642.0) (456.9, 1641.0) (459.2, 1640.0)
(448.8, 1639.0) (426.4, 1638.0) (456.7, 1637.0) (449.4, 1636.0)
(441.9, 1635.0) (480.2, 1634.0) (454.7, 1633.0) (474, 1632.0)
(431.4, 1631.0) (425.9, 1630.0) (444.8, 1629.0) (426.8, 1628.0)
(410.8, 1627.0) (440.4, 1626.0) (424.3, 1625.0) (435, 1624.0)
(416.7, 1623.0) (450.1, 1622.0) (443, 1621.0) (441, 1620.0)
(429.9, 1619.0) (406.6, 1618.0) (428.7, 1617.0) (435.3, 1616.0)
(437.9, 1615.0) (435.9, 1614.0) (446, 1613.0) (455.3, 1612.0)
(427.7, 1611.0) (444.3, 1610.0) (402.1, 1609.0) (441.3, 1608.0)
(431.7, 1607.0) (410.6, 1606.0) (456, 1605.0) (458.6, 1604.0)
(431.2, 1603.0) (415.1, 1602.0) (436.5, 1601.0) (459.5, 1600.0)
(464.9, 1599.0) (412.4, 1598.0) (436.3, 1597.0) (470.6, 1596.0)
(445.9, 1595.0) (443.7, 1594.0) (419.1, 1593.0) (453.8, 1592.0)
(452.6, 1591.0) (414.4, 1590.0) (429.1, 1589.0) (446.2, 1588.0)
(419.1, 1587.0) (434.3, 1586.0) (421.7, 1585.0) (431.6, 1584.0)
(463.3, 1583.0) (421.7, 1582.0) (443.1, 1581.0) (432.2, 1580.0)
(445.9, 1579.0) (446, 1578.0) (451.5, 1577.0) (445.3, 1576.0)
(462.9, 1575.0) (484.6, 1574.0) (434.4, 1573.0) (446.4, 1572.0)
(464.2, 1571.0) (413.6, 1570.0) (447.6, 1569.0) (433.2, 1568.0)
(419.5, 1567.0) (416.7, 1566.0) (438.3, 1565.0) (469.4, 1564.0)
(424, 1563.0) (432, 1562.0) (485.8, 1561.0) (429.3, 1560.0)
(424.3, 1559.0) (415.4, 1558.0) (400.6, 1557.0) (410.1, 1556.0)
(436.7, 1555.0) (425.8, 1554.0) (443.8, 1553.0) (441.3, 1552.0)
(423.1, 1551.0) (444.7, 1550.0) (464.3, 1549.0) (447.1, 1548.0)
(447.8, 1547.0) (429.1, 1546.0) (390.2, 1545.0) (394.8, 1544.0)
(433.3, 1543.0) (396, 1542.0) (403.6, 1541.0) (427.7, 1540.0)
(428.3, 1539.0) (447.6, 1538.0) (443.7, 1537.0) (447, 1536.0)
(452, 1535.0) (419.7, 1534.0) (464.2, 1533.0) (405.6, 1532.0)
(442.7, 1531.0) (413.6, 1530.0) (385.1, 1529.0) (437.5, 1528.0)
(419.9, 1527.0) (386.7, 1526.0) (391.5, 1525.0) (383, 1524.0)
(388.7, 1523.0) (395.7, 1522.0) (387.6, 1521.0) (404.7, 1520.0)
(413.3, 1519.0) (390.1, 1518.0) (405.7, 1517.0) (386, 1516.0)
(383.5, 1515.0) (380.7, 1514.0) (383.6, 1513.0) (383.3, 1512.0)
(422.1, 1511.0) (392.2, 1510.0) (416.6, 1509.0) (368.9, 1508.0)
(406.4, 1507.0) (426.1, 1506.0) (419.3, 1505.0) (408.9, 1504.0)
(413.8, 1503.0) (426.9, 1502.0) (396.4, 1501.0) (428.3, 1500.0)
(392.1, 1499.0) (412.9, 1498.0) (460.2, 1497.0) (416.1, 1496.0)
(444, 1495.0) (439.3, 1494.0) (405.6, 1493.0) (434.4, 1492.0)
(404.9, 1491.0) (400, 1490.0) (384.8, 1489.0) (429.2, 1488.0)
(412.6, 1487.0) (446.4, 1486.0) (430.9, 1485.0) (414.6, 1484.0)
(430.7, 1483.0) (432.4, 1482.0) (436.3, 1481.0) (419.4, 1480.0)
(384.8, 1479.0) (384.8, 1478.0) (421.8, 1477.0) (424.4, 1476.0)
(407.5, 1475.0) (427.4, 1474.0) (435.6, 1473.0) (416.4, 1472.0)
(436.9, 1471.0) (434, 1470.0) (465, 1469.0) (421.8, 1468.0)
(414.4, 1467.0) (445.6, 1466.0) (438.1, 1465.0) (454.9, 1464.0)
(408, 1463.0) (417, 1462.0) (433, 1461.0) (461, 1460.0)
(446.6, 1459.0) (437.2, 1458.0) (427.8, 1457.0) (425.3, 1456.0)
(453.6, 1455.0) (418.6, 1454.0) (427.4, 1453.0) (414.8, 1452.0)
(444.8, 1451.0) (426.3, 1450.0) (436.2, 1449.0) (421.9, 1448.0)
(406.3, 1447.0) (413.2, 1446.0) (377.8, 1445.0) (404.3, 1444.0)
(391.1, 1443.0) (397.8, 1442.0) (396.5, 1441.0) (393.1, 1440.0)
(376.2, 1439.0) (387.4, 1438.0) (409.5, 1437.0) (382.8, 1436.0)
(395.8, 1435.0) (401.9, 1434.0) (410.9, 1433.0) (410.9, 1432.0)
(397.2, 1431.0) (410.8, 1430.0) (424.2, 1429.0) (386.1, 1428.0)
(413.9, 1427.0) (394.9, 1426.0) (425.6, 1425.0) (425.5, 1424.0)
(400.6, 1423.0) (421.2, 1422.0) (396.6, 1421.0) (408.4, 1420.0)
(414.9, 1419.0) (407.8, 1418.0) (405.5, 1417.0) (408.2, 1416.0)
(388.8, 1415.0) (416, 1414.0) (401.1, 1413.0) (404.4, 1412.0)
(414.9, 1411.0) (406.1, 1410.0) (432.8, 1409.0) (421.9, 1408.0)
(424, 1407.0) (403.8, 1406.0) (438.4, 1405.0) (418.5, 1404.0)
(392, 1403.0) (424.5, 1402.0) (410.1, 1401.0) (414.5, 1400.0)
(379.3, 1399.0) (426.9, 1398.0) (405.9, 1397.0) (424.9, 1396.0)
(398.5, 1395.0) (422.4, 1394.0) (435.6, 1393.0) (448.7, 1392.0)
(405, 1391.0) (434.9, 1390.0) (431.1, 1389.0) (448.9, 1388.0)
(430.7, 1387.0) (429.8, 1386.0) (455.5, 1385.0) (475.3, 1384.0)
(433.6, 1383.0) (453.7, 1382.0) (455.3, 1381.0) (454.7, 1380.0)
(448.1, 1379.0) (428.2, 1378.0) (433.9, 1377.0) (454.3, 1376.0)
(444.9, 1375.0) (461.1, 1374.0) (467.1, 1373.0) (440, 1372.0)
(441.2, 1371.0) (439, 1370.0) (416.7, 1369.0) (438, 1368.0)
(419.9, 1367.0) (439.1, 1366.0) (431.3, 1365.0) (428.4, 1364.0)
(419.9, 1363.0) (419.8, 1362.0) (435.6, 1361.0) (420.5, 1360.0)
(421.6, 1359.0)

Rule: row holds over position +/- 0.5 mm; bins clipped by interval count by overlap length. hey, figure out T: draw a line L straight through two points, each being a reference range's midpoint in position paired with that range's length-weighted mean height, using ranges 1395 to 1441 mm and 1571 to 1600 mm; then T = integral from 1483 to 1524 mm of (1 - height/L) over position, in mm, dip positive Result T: 1.60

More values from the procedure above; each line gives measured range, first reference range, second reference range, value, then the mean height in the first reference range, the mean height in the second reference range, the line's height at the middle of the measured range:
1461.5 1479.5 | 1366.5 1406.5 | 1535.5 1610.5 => 0.4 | 432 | 436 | 434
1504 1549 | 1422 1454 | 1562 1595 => 1.7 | 407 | 440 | 428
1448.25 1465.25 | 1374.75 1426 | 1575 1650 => -0.2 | 423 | 441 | 428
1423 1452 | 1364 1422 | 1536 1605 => 1.6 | 426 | 436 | 429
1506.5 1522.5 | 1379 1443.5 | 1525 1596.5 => 1.2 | 415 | 434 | 428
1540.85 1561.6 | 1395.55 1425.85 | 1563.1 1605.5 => 0.3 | 412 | 441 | 436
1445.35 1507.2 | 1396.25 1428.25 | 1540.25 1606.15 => -0.5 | 411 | 436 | 421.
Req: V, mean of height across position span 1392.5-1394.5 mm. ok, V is 429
